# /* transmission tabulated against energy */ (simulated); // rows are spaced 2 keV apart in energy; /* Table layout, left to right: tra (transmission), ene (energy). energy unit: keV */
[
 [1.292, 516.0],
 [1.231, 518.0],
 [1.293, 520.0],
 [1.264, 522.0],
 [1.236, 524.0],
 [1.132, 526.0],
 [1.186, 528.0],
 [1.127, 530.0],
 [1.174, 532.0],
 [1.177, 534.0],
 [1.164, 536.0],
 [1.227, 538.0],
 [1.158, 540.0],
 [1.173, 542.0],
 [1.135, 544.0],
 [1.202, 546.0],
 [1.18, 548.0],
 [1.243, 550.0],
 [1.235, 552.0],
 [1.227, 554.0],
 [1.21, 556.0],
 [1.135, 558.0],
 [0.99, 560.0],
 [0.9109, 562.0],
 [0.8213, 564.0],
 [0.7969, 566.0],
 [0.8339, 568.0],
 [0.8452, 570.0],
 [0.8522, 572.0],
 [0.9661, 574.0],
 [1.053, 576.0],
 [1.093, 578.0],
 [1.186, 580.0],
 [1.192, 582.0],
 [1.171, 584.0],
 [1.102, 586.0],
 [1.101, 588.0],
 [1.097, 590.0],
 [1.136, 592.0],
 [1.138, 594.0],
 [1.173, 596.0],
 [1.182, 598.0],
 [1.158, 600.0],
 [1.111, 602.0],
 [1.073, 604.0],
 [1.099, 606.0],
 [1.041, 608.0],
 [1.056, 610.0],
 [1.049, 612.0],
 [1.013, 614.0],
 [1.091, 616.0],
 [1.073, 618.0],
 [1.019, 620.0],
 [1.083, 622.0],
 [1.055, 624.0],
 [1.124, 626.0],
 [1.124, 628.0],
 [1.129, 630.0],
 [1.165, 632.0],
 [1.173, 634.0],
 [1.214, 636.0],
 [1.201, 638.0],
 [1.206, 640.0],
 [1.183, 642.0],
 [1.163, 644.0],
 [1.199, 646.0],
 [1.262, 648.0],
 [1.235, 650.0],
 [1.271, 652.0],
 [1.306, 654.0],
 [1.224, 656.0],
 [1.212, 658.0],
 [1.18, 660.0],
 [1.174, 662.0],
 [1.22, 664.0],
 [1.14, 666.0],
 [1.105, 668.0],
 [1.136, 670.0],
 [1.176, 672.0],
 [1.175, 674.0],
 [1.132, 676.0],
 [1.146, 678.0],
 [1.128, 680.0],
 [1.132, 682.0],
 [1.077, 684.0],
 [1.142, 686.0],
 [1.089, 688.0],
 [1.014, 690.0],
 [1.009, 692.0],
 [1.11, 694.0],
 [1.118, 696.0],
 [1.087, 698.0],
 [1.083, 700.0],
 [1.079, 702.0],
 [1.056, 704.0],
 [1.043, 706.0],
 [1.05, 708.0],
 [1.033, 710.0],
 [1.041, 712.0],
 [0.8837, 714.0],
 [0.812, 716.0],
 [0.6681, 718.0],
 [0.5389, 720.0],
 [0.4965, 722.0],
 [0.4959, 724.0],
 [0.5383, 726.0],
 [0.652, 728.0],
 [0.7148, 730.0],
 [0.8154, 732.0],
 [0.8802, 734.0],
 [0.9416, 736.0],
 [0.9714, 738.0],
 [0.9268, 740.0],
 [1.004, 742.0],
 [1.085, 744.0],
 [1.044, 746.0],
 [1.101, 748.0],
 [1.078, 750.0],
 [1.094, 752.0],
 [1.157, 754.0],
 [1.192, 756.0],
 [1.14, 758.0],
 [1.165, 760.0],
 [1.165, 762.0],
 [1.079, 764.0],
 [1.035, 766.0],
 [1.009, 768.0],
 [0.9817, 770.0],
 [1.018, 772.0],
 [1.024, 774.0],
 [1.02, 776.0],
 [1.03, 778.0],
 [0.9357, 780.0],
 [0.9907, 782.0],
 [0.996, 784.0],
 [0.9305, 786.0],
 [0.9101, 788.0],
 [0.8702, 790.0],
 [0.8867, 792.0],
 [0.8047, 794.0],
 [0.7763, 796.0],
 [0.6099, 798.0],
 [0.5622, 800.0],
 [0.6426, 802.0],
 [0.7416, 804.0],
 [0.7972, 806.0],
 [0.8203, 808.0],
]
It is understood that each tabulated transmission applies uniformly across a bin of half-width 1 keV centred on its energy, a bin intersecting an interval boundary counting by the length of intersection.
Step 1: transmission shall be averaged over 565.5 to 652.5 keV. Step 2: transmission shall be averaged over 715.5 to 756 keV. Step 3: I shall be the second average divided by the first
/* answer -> 0.8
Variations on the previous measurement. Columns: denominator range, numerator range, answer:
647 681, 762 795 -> 0.82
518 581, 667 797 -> 0.89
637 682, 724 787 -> 0.83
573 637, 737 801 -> 0.89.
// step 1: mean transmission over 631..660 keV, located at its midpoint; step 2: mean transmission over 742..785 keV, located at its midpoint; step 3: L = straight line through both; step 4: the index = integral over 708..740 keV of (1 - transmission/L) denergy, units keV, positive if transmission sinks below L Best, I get 9.6 keV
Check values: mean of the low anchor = 1.21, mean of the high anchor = 1.06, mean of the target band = 0.779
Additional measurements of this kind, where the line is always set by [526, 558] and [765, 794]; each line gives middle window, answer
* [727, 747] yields 2.0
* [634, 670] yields -3.9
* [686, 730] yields 5.7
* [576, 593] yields 0.2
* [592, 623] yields 0.9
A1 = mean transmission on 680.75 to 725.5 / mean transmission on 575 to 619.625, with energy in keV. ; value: 0.9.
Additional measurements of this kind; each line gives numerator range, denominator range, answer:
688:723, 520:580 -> 0.87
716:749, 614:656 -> 0.69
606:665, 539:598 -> 1.06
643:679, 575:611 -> 1.06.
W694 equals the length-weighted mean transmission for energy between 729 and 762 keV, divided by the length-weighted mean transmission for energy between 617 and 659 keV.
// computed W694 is 0.9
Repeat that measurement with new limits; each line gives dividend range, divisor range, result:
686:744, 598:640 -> 0.82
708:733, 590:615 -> 0.67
